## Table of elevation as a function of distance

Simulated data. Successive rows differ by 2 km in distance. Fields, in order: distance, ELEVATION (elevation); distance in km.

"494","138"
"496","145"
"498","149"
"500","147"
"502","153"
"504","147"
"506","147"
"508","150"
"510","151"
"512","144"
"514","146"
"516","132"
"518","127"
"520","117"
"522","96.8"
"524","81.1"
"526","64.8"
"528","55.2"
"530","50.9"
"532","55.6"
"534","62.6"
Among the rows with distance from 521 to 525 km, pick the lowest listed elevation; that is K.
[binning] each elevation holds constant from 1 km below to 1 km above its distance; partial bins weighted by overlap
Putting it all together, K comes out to 81.1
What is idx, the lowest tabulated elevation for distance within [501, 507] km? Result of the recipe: 147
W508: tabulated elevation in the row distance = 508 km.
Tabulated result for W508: 150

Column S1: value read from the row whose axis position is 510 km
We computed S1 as 151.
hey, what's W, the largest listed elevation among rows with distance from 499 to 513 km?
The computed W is 153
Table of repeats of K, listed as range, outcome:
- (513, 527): 64.8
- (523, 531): 50.9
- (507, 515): 144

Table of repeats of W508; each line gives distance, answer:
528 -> 55.2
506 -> 147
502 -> 153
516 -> 132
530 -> 50.9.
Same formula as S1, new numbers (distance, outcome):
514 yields 146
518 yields 127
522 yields 96.8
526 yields 64.8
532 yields 55.6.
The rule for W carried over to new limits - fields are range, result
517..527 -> 127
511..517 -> 146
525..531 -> 64.8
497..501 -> 149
